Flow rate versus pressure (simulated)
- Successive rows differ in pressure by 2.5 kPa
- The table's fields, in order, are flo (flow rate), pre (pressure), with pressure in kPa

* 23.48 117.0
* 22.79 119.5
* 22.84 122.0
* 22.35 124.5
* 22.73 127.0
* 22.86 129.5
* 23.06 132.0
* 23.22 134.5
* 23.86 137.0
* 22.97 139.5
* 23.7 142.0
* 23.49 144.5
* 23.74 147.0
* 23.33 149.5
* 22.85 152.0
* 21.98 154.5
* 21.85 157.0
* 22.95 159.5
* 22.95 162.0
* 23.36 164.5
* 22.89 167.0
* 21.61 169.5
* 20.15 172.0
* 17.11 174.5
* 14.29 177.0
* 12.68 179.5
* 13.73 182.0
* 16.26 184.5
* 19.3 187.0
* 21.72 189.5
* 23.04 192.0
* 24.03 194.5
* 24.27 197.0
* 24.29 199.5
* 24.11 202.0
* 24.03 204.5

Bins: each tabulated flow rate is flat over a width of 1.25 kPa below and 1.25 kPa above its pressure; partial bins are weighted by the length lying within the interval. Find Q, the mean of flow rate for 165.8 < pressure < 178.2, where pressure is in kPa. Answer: 19.2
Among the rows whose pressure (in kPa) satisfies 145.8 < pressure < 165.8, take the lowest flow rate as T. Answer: 21.85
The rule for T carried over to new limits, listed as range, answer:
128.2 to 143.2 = 22.86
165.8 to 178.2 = 14.29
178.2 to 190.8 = 12.68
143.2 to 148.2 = 23.49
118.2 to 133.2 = 22.35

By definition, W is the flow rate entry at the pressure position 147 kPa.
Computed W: 23.74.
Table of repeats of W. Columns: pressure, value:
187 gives 19.3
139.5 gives 22.97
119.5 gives 22.79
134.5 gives 23.22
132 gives 23.06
